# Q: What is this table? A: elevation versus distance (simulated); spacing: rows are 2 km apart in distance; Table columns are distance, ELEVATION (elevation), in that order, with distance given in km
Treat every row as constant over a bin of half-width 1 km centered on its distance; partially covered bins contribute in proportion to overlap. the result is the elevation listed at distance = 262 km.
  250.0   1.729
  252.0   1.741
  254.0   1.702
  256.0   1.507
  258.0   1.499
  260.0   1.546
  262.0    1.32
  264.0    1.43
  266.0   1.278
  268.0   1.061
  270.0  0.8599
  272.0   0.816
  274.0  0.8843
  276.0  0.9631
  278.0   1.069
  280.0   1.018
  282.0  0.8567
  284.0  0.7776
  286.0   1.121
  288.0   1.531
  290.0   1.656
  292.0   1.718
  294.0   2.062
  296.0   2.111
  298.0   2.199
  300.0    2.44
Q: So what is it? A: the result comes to 1.32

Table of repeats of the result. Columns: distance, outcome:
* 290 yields 1.656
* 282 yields 0.8567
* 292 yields 1.718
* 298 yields 2.199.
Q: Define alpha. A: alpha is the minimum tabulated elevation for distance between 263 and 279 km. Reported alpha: 0.816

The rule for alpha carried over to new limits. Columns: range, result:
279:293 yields 0.7776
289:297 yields 1.656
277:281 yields 1.018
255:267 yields 1.278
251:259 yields 1.499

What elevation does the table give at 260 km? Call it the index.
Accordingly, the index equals 1.546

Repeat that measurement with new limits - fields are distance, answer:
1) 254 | 1.702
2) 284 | 0.7776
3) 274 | 0.8843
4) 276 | 0.9631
